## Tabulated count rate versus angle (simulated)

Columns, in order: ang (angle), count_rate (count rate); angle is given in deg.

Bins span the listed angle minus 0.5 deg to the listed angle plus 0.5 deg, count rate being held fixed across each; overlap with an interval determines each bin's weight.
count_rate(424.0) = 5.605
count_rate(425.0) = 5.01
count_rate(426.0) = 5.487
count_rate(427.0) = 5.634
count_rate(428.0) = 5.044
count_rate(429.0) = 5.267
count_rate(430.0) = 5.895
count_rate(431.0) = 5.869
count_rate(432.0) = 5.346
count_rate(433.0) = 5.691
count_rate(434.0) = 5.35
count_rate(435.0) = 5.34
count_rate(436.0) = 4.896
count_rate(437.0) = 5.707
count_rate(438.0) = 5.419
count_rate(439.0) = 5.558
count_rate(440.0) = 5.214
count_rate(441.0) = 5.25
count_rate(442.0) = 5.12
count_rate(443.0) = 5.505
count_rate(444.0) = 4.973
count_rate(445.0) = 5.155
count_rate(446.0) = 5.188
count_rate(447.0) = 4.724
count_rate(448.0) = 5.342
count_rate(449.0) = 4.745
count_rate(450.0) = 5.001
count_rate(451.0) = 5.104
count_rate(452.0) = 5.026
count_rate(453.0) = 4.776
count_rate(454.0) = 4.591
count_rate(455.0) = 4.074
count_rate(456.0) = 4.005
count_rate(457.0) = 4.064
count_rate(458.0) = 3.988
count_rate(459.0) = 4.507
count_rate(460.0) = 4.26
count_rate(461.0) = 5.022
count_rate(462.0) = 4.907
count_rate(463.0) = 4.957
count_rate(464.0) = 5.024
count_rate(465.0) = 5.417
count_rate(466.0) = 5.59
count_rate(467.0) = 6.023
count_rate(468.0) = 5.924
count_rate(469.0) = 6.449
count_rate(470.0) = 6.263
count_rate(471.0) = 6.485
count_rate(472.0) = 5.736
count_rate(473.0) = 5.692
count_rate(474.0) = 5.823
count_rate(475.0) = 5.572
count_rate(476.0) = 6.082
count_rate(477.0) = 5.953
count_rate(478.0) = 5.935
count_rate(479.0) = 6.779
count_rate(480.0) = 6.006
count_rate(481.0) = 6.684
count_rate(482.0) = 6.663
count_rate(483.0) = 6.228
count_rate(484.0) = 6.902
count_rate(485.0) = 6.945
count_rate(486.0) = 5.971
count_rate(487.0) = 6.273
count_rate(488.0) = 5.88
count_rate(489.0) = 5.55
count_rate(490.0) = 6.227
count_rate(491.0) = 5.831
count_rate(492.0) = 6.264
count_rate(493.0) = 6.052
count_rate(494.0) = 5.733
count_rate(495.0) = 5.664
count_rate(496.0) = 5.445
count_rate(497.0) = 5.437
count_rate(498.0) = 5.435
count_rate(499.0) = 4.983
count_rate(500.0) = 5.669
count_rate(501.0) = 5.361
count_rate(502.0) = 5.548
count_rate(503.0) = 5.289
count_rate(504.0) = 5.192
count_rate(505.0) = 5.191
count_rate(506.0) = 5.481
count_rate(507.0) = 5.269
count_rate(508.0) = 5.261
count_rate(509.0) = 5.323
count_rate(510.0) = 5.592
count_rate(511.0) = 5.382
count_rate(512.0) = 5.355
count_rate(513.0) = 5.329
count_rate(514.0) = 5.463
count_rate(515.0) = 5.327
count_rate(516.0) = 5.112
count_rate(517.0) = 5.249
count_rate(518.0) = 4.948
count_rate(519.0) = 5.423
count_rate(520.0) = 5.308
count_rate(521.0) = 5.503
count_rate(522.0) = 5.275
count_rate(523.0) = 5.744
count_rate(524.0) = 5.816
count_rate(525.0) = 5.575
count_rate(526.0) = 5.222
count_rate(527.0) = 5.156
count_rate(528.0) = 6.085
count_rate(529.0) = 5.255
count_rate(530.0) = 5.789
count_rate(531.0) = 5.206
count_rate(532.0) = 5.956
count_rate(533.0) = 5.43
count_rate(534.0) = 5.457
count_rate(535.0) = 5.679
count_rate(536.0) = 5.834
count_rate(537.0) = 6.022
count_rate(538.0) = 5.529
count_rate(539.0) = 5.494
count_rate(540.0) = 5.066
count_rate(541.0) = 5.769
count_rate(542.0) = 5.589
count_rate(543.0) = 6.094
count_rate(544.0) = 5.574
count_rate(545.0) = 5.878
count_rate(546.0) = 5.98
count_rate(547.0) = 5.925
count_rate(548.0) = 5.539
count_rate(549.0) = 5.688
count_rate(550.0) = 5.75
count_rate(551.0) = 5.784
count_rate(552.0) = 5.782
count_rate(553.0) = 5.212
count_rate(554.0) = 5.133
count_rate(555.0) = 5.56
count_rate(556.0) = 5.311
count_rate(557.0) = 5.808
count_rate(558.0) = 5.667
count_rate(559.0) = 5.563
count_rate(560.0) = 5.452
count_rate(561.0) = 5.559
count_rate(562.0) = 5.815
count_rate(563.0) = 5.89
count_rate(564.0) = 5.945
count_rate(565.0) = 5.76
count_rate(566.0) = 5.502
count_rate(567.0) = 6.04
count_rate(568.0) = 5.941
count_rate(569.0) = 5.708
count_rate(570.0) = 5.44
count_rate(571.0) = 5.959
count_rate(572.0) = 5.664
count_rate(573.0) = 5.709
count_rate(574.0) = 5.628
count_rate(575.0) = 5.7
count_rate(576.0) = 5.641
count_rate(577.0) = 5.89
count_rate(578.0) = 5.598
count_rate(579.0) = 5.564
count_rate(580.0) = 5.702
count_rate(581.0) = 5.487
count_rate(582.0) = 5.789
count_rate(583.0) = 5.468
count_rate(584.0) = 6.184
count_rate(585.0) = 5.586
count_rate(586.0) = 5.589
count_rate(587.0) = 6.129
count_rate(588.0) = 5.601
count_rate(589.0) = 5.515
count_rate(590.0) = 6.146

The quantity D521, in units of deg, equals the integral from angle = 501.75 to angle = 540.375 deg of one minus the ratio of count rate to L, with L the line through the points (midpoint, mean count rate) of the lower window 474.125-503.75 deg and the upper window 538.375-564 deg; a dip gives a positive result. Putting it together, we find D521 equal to 2.29 deg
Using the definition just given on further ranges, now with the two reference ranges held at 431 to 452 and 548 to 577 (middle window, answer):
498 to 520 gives 0.62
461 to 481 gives -1.78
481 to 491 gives -1.65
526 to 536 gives 0.00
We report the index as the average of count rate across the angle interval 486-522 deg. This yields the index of 5.5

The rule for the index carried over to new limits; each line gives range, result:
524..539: 5.59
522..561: 5.61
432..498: 5.51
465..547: 5.71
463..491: 6.05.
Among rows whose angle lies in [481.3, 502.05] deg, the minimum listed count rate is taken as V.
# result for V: 4.983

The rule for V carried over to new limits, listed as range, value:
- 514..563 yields 4.948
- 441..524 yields 3.988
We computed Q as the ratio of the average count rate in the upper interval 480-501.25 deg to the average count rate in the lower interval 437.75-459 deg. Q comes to 1.22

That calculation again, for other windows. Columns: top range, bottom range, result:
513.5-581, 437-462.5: 1.15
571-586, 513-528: 1.06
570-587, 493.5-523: 1.06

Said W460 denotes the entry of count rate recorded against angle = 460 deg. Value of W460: 4.26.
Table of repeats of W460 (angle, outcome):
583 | 5.468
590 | 6.146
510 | 5.592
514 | 5.463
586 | 5.589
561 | 5.559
